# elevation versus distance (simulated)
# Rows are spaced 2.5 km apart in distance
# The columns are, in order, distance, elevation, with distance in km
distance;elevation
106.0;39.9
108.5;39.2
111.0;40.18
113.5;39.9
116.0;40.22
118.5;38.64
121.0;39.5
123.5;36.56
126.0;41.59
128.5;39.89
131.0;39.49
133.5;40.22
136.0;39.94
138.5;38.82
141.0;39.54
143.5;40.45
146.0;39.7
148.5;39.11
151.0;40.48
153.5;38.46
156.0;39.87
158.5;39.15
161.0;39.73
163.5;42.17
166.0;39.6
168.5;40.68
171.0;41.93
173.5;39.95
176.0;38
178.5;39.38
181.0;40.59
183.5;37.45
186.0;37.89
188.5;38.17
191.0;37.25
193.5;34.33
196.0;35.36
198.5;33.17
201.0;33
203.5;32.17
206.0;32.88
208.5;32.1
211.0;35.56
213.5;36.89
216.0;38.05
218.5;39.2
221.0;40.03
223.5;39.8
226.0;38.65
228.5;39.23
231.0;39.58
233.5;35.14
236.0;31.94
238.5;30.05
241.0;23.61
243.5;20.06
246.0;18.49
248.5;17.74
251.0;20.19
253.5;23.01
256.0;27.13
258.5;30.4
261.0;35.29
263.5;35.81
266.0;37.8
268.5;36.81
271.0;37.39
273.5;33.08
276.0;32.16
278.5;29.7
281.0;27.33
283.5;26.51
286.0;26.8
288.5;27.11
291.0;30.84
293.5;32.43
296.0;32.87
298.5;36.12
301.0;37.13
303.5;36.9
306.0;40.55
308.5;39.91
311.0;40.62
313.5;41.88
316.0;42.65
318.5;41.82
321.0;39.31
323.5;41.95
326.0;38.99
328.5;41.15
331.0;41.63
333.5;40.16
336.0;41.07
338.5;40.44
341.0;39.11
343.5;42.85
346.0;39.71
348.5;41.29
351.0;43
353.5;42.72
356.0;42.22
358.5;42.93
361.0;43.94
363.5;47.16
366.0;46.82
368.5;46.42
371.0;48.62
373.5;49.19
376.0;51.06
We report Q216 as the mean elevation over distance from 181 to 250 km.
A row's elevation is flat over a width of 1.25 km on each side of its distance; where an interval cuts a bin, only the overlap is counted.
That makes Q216 33.7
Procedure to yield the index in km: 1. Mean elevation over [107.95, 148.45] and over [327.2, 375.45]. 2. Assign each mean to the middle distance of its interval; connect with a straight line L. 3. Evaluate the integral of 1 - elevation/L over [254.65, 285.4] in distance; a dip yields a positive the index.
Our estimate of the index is 7.1 km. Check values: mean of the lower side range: 39.6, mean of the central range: 32.3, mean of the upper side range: 43.3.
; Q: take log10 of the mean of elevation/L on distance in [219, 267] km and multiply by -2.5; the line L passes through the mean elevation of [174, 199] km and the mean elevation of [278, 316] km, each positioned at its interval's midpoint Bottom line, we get 0.161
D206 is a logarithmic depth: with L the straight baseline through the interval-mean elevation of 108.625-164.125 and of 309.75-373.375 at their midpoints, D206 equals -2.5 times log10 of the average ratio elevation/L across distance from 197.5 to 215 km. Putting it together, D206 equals 0.201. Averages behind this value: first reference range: 39.7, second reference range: 42.5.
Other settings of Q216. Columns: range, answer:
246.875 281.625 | 30.2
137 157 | 39.6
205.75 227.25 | 37.2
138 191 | 39.5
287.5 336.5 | 38.3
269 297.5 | 30.8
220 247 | 32.5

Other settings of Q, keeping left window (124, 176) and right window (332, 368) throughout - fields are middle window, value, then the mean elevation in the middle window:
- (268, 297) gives 0.32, 30.9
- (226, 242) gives 0.21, 33.8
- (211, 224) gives 0.06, 38.4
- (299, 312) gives 0.08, 38.8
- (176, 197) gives 0.08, 37.6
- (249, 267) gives 0.37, 29.3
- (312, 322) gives 0.02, 41.4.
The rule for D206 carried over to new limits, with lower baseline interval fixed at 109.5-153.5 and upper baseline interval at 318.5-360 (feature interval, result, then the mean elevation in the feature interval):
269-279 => 0.21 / 33.6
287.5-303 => 0.23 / 33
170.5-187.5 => 0.02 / 39.2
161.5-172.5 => -0.03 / 41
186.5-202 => 0.14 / 35.4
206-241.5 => 0.13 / 35.9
